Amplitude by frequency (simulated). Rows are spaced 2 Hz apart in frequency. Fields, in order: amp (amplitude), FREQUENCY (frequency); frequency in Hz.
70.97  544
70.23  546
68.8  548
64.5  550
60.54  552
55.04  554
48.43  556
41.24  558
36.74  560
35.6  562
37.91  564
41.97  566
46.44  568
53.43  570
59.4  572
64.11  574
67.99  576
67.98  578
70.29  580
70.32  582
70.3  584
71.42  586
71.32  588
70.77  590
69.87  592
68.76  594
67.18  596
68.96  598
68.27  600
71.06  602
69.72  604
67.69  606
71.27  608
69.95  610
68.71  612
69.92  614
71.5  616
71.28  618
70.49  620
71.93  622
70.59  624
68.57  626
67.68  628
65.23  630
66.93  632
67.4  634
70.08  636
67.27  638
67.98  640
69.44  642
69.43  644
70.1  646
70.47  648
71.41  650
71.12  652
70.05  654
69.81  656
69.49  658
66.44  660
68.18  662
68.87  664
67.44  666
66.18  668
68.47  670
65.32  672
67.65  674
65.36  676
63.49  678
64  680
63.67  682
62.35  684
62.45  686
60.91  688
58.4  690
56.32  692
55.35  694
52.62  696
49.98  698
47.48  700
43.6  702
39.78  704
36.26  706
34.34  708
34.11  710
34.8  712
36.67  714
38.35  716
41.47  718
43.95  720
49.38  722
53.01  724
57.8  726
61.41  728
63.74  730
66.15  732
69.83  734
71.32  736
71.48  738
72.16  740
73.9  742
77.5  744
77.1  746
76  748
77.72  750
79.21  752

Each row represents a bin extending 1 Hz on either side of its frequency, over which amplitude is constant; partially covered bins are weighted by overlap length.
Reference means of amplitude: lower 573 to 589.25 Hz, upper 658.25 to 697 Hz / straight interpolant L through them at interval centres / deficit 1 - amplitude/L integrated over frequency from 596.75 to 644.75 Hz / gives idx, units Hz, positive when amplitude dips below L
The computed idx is -1.7 Hz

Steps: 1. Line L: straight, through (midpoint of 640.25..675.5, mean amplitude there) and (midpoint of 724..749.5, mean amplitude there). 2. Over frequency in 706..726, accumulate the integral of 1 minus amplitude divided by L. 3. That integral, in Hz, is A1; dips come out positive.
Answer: 8.06 Hz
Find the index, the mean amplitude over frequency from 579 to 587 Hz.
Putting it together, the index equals 70.6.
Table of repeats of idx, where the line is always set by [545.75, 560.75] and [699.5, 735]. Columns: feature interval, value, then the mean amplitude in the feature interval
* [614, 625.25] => -4.1 Hz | 71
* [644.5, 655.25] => -4.2 Hz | 70.6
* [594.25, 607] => -3.8 Hz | 68.8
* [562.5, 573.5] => 1.3 Hz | 48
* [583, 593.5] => -3.3 Hz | 70.6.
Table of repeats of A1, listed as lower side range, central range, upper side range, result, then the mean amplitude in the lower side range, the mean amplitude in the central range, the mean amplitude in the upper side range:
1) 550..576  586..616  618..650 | -4.83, 49.8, 69.7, 69.1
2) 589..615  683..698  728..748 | 2.72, 69.4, 57.8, 71.2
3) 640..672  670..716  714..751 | 9.48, 69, 52.5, 62.7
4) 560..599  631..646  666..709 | -2.50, 61.1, 68.5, 56.6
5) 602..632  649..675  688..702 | -3.62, 69.6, 68.5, 53.2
